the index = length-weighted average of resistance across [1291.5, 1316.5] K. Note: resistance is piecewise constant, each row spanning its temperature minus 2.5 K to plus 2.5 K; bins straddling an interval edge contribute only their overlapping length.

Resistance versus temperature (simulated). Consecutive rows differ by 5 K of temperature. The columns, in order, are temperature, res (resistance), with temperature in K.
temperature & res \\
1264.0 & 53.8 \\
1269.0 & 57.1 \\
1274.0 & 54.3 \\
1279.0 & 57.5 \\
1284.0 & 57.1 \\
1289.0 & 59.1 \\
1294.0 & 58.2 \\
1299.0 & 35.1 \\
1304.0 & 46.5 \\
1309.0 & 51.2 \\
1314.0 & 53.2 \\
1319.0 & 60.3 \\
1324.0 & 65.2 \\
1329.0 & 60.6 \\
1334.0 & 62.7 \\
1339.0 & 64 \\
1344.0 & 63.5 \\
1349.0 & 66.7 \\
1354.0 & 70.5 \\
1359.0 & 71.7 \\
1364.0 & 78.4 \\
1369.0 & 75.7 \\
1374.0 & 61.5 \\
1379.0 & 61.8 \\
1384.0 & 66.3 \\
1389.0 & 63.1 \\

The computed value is 48.8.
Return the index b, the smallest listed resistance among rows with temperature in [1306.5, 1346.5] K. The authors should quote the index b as 51.2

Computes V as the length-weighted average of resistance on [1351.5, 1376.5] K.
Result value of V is 71.6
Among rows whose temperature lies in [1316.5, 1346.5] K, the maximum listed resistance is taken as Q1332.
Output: 65.2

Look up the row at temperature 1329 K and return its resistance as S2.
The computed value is 60.6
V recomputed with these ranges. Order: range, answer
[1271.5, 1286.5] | 56.3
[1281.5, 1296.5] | 58.1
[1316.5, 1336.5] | 62.2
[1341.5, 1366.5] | 70.2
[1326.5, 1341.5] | 62.4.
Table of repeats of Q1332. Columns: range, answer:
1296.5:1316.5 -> 53.2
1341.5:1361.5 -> 71.7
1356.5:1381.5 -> 78.4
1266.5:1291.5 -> 59.1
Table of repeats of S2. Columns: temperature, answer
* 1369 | 75.7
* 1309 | 51.2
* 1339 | 64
